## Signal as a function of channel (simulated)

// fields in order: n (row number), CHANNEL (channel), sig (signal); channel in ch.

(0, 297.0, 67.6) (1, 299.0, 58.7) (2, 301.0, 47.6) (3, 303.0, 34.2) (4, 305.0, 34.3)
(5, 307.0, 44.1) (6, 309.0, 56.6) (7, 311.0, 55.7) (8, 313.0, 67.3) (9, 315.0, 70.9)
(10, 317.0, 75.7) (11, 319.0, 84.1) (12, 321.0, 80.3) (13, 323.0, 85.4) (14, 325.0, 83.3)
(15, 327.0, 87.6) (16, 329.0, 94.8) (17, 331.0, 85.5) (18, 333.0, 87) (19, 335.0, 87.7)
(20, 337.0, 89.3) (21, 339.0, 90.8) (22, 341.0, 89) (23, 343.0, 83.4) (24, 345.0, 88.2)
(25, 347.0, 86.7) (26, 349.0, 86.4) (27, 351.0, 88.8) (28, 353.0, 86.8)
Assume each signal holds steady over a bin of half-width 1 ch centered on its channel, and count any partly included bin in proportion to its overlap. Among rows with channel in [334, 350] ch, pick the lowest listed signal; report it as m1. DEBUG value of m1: 83.4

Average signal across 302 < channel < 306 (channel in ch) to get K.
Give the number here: 34.2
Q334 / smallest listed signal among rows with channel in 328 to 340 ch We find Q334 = 85.5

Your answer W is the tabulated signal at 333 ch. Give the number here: 87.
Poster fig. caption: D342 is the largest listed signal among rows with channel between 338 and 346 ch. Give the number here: 90.8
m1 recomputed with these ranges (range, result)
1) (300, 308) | 34.2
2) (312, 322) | 67.3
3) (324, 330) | 83.3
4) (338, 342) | 89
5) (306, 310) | 44.1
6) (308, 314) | 55.7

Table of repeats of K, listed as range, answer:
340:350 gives 86.7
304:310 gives 45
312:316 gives 69.1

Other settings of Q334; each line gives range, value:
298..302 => 47.6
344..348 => 86.7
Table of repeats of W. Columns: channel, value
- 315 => 70.9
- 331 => 85.5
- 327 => 87.6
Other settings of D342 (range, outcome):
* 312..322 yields 84.1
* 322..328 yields 87.6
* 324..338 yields 94.8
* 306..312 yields 56.6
